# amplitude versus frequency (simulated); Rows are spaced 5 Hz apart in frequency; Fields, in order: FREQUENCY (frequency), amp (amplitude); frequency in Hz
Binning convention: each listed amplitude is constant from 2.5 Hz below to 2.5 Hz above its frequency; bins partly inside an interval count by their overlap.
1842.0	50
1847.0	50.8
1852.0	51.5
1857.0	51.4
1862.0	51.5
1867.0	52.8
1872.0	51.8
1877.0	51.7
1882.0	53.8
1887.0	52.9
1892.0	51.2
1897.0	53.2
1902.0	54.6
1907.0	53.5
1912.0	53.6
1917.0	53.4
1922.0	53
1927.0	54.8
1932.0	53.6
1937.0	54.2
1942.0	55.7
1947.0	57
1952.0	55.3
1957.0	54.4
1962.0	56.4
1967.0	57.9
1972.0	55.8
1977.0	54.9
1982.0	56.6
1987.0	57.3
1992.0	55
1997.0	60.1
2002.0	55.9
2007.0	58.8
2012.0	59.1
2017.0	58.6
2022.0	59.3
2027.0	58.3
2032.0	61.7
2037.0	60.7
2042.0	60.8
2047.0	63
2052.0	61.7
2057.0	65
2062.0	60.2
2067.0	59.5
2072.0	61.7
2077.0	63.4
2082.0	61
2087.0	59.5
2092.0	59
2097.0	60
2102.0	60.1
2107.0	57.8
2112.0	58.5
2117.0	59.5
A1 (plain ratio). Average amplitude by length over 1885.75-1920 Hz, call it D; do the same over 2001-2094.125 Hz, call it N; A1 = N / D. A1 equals 1.14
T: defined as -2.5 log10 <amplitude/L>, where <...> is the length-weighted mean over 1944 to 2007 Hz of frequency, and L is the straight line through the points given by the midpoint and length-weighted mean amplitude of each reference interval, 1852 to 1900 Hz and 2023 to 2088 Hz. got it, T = 0.01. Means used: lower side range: 52.2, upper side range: 61.3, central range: 56.5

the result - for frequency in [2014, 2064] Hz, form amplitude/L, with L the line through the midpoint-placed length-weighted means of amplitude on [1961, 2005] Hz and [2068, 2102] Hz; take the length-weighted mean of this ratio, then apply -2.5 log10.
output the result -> -0.04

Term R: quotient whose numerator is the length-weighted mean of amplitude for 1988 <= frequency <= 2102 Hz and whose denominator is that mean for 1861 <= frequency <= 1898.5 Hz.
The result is 1.15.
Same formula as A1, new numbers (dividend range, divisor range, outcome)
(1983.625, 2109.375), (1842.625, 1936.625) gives 1.14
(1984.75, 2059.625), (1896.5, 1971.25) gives 1.09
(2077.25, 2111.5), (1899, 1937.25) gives 1.11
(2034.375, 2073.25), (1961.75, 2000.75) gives 1.09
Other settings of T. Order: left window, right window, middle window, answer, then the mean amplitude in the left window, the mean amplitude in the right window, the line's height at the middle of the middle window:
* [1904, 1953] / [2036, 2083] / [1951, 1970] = 0.00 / 54.4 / 61.8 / 56.2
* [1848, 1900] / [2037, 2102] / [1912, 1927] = 0.01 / 52.2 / 61.2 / 54.3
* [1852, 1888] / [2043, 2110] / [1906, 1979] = 0.01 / 52.2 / 60.9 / 55.2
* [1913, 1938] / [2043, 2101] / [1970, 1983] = 0.01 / 53.8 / 61.2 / 56.4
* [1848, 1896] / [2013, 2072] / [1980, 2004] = 0.02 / 52.1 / 60.8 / 58.2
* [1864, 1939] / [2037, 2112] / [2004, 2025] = -0.01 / 53.2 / 60.8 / 58.2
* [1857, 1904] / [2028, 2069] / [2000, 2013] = 0.03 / 52.5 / 61.5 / 59.2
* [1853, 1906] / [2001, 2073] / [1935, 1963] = 0.01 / 52.5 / 60.3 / 56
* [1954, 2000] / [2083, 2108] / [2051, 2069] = -0.06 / 56.5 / 59.5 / 58.6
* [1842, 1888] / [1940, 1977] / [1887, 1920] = 0.01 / 51.9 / 56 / 53.6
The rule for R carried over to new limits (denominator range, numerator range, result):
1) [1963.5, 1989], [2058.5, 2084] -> 1.09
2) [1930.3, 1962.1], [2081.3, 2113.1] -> 1.08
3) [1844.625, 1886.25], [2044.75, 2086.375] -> 1.19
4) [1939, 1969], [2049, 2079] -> 1.10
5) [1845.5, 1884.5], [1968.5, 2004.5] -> 1.09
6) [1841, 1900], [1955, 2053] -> 1.12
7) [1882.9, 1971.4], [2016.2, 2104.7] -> 1.12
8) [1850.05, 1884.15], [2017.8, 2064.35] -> 1.17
